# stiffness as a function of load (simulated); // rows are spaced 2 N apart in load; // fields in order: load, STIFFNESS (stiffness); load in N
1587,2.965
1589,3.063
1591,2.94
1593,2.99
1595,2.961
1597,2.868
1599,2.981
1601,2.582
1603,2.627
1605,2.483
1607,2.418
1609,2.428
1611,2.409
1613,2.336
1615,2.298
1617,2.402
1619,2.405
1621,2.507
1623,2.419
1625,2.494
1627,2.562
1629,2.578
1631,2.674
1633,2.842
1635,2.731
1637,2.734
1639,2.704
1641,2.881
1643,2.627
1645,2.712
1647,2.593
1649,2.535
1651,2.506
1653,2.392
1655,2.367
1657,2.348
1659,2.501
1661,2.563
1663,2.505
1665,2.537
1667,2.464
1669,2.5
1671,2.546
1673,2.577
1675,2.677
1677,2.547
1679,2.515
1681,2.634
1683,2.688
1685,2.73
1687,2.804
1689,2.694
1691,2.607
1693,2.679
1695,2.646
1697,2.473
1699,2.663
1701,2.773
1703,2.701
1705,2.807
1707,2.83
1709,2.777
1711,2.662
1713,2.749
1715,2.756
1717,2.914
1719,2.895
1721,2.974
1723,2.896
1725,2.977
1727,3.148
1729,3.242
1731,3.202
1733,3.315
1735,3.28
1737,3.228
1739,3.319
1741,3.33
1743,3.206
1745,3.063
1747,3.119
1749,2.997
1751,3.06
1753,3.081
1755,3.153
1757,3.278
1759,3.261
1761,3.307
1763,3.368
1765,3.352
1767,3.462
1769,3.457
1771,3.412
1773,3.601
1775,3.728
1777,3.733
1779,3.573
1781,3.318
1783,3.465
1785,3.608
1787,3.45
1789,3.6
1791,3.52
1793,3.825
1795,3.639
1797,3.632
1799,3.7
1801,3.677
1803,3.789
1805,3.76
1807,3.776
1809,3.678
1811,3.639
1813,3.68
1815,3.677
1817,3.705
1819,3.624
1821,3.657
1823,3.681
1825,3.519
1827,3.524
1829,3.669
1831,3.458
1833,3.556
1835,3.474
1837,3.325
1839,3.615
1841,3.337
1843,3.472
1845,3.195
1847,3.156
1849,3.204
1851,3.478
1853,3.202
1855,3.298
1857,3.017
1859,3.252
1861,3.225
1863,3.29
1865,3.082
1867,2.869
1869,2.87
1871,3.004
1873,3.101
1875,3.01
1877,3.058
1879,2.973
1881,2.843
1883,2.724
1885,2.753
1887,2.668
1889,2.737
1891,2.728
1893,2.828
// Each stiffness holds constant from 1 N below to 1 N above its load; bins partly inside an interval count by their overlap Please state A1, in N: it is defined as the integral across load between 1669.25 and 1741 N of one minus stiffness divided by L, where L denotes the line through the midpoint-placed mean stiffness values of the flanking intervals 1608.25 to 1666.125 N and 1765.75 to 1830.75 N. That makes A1 4.0 N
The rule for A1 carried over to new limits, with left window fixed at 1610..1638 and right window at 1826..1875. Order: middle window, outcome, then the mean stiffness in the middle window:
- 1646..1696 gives 2.2 N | 2.57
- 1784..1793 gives -1.5 N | 3.58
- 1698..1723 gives 0.1 N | 2.8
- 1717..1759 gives -3.4 N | 3.14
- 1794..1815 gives -3.9 N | 3.7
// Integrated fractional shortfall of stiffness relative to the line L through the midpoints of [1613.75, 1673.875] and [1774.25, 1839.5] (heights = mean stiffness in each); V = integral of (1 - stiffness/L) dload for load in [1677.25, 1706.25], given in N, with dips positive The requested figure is 1.94 N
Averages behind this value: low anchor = 2.55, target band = 2.67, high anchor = 3.61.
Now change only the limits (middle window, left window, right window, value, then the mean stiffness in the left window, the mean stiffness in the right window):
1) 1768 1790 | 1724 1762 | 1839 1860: -2.2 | 3.19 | 3.28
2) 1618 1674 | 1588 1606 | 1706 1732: 6.0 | 2.83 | 2.92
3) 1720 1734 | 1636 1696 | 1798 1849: -0.6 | 2.59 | 3.57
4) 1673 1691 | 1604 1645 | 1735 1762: 1.2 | 2.55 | 3.19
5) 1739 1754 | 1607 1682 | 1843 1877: -1.6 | 2.54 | 3.15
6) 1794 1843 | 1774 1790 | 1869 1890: -4.5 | 3.56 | 2.89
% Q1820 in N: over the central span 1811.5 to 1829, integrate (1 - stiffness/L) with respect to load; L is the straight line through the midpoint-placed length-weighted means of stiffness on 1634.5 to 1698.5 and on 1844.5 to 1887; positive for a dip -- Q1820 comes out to -4.0 N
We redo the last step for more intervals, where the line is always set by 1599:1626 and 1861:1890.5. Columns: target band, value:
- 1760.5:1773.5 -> -3.2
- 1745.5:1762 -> -2.7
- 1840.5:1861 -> -2.6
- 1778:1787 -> -2.3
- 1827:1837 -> -2.3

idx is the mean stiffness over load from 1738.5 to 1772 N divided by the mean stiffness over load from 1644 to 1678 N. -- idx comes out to 1.3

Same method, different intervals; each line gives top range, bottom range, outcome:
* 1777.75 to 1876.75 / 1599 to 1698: 1.34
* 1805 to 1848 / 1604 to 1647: 1.39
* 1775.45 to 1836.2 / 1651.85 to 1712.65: 1.39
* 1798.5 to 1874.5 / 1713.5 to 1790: 1.05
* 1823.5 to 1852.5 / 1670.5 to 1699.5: 1.30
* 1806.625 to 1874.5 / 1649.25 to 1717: 1.29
